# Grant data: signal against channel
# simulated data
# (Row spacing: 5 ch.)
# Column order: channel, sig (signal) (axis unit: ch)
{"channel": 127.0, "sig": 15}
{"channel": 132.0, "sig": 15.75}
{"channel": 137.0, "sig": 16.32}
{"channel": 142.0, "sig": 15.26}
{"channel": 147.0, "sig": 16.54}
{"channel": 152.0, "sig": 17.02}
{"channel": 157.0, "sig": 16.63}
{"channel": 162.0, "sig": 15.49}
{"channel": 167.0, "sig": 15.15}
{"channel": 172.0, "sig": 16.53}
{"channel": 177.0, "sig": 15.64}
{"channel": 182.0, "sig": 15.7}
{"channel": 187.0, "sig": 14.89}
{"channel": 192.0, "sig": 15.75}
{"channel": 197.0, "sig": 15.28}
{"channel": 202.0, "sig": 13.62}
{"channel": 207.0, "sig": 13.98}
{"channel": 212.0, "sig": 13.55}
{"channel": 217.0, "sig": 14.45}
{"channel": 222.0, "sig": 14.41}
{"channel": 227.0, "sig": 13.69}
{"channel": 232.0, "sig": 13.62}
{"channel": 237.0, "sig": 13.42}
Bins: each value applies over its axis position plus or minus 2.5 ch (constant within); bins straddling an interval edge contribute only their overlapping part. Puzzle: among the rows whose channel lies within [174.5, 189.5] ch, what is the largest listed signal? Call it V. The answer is 15.7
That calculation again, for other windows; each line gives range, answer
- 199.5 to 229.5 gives 14.45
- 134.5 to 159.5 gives 17.02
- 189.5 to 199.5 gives 15.75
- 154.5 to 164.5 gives 16.63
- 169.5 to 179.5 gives 16.53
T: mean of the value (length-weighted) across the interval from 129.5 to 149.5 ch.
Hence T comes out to 16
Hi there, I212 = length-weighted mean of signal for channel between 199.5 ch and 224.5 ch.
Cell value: 14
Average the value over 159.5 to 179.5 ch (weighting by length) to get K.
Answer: 15.7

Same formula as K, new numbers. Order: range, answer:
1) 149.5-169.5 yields 16.1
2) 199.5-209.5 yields 13.8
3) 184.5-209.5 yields 14.7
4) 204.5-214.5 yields 13.8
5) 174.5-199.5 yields 15.5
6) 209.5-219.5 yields 14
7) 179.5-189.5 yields 15.3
